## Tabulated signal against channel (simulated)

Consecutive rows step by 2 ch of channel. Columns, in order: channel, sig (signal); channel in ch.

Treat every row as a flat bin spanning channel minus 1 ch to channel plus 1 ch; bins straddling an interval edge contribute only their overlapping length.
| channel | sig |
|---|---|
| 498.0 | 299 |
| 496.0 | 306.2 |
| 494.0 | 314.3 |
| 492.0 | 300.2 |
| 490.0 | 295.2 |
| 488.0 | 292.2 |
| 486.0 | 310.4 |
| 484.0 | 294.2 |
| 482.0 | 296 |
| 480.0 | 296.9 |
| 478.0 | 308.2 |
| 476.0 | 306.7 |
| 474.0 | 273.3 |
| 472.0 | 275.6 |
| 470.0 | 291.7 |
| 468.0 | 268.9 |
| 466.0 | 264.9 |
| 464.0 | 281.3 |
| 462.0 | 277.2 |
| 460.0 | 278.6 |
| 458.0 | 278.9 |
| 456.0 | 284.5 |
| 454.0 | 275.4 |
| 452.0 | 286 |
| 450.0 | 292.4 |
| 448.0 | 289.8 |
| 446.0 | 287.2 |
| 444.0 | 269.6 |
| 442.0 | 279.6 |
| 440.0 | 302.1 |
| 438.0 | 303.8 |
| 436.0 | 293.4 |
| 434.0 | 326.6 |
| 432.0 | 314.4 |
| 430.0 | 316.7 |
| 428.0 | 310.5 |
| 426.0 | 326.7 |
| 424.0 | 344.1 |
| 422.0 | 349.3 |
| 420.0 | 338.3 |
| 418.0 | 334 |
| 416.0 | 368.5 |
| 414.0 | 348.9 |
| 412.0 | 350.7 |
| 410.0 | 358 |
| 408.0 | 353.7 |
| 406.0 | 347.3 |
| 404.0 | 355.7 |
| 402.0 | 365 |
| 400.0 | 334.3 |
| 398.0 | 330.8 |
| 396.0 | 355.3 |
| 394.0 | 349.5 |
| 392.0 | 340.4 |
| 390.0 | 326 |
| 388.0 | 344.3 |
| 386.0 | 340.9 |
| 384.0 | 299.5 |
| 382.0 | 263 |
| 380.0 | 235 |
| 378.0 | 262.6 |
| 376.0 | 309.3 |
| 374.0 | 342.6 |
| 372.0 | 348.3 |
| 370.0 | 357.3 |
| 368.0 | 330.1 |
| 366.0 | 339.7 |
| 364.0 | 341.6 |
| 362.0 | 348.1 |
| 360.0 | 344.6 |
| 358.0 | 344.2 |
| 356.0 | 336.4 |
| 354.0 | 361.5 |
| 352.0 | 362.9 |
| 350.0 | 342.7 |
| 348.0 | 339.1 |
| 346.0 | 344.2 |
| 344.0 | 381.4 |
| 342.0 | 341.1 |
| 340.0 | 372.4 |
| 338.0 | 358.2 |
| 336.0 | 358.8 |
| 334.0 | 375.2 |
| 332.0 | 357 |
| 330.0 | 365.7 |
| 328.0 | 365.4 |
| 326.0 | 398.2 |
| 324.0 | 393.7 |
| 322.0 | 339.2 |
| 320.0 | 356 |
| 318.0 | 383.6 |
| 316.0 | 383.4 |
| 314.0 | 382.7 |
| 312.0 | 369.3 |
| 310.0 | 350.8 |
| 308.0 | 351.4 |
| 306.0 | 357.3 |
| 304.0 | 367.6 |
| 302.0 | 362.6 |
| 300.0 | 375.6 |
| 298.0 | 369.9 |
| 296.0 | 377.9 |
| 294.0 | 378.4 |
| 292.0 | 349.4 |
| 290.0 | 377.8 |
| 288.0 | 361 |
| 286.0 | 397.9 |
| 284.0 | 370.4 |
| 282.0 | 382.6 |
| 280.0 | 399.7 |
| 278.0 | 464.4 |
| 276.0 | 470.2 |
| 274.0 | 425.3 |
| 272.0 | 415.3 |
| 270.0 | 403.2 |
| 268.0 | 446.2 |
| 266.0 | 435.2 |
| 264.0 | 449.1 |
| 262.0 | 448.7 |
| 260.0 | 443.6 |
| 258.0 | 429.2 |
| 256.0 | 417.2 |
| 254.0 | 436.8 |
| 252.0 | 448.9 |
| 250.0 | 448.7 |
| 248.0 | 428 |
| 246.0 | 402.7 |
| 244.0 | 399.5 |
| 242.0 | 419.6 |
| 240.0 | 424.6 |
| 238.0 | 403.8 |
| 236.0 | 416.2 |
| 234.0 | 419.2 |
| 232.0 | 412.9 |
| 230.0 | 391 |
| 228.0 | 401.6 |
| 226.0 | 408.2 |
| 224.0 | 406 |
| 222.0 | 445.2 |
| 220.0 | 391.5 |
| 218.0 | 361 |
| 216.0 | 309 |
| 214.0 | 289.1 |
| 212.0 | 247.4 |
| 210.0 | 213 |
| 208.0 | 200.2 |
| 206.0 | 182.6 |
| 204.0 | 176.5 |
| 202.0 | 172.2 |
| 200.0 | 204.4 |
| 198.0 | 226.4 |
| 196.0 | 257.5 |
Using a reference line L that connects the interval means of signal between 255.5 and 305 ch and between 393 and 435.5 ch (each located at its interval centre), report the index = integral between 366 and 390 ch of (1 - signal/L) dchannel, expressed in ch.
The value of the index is 2.99 ch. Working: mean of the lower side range 405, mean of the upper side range 341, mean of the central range 314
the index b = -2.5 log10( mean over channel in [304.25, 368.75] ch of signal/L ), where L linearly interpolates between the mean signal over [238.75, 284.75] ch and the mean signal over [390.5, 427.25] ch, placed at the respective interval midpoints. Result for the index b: 0.08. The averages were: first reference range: 427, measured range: 359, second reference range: 347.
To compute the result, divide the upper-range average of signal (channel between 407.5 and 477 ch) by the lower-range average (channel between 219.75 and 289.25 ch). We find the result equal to 0.7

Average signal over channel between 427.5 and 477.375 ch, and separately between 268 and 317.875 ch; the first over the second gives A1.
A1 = 0.75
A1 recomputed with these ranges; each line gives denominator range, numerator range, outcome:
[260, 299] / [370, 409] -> 0.80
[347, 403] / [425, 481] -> 0.88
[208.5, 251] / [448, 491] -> 0.75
